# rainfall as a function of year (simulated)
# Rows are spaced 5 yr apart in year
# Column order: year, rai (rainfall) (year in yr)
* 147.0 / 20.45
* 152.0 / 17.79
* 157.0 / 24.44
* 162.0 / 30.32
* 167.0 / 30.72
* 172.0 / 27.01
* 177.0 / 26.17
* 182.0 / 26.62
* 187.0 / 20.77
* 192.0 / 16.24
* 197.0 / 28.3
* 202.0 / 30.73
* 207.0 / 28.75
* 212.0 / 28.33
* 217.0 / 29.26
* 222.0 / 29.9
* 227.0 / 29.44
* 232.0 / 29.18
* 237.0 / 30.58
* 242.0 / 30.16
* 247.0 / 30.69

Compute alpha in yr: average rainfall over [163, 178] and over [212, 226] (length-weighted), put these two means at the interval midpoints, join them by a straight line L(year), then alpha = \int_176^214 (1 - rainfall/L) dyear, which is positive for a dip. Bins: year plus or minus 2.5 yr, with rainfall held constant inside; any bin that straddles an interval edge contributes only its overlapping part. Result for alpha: 4.2 yr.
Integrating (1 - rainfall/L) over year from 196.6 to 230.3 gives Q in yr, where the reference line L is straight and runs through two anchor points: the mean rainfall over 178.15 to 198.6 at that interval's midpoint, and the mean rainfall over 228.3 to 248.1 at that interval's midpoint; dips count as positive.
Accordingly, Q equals -3.6 yr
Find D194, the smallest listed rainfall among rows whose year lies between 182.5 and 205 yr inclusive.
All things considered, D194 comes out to 16.24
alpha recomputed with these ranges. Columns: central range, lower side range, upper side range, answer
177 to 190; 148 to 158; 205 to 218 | 0.4 yr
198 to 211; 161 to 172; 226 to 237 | 0.1 yr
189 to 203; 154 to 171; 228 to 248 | 2.2 yr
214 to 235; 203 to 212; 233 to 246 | 0.1 yr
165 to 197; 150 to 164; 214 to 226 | 1.6 yr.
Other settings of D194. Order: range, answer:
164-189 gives 20.77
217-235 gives 29.18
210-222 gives 28.33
